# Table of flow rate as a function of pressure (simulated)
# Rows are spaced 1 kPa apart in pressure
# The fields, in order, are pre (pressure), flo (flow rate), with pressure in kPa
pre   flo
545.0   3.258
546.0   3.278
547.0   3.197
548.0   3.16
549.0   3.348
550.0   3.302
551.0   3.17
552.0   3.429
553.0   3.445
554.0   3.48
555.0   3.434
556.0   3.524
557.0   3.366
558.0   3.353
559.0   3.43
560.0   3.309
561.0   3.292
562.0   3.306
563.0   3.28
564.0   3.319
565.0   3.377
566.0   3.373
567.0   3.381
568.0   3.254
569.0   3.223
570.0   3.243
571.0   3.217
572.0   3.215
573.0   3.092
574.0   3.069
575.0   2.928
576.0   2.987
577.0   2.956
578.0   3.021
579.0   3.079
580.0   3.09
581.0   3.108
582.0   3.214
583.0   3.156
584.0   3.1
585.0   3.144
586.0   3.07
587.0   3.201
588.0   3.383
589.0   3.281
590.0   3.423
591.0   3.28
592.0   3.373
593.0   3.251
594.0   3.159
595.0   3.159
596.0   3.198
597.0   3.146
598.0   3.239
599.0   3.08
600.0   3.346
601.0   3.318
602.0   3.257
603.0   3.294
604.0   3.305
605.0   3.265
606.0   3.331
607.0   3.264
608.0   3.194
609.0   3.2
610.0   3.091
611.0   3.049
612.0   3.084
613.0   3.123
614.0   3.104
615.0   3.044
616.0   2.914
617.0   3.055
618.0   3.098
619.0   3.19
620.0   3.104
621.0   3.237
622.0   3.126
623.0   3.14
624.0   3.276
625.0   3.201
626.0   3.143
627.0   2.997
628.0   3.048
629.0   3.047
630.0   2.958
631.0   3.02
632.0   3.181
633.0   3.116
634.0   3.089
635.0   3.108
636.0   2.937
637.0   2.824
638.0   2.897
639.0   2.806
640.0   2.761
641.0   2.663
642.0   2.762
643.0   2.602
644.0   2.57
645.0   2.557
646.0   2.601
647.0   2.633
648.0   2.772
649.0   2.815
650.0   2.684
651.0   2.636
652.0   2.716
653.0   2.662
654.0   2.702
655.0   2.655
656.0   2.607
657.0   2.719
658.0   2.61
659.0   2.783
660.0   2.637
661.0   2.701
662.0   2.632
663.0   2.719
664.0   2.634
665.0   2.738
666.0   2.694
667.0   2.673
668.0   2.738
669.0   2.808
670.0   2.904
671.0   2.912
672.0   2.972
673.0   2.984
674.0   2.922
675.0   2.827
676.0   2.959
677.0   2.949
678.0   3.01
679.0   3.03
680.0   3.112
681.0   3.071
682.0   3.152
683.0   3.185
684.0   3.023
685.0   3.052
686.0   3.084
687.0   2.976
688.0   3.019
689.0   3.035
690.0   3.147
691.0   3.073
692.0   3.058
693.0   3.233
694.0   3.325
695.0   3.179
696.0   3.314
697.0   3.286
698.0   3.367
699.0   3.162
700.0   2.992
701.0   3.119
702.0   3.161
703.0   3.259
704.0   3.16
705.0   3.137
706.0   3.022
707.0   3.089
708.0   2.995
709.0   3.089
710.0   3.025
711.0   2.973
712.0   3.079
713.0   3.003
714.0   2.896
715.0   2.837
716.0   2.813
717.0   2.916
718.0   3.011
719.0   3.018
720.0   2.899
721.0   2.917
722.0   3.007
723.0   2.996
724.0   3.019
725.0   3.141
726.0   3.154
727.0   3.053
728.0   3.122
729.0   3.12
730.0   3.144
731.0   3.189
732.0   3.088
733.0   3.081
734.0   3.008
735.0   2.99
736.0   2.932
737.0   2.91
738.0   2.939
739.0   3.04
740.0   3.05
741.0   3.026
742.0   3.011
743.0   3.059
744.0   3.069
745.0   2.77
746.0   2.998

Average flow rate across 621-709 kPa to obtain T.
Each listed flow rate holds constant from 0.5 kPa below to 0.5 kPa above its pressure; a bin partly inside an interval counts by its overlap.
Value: 2.94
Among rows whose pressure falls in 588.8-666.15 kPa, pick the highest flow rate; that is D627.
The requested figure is 3.423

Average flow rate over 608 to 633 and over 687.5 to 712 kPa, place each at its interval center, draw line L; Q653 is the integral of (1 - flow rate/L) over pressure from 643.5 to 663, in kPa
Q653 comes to 2.8 kPa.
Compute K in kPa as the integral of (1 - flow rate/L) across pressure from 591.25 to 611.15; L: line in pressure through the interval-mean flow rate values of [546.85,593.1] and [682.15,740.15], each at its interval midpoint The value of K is -0.1 kPa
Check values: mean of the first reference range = 3.25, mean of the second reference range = 3.07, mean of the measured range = 3.23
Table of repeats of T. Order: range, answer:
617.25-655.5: 2.9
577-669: 2.99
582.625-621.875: 3.19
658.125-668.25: 2.69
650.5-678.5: 2.77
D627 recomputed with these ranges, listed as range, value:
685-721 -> 3.367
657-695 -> 3.325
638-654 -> 2.897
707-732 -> 3.189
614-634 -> 3.276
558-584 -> 3.43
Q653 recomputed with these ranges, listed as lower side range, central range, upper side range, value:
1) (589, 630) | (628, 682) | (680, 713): 5.6 kPa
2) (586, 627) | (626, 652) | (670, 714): 2.5 kPa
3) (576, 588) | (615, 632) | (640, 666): -1.4 kPa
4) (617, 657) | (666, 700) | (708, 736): -0.9 kPa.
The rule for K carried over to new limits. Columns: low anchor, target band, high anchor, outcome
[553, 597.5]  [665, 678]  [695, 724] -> 1.0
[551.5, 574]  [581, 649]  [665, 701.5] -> 2.6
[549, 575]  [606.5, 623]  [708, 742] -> 0.5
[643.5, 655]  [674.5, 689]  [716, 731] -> -1.0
